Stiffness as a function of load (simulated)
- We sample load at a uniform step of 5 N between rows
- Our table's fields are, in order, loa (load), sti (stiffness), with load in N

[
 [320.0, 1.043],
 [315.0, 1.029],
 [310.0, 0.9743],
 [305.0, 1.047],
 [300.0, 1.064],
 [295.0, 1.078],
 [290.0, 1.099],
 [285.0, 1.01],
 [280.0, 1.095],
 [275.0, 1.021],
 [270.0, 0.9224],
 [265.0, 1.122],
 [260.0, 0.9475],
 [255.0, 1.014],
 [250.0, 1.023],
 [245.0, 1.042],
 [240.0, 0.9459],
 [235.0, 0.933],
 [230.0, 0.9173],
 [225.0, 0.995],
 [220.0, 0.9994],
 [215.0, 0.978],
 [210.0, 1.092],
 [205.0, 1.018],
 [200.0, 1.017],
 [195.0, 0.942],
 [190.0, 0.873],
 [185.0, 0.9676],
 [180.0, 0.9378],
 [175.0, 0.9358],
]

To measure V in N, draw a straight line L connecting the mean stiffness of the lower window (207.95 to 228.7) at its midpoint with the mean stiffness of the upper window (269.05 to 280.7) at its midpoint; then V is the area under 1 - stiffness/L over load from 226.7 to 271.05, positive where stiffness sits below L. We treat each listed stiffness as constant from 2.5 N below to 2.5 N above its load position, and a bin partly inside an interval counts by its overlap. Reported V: 1.0 N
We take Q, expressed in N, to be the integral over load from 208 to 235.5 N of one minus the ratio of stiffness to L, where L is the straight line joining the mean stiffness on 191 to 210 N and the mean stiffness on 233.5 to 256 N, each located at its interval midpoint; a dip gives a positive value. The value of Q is 0.2 N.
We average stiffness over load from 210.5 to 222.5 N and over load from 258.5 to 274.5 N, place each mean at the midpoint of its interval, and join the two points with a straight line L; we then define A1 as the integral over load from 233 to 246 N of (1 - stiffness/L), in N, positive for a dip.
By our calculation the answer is 0.5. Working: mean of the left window 1.01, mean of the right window 1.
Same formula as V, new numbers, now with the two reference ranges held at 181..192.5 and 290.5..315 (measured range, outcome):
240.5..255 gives -0.45 N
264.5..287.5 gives -0.23 N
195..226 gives -2.10 N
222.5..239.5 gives 0.37 N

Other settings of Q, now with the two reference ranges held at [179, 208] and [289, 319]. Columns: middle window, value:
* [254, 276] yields 0.3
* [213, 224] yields -0.1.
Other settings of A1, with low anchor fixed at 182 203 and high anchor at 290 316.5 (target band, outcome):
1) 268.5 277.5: 0.4 N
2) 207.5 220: -0.8 N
